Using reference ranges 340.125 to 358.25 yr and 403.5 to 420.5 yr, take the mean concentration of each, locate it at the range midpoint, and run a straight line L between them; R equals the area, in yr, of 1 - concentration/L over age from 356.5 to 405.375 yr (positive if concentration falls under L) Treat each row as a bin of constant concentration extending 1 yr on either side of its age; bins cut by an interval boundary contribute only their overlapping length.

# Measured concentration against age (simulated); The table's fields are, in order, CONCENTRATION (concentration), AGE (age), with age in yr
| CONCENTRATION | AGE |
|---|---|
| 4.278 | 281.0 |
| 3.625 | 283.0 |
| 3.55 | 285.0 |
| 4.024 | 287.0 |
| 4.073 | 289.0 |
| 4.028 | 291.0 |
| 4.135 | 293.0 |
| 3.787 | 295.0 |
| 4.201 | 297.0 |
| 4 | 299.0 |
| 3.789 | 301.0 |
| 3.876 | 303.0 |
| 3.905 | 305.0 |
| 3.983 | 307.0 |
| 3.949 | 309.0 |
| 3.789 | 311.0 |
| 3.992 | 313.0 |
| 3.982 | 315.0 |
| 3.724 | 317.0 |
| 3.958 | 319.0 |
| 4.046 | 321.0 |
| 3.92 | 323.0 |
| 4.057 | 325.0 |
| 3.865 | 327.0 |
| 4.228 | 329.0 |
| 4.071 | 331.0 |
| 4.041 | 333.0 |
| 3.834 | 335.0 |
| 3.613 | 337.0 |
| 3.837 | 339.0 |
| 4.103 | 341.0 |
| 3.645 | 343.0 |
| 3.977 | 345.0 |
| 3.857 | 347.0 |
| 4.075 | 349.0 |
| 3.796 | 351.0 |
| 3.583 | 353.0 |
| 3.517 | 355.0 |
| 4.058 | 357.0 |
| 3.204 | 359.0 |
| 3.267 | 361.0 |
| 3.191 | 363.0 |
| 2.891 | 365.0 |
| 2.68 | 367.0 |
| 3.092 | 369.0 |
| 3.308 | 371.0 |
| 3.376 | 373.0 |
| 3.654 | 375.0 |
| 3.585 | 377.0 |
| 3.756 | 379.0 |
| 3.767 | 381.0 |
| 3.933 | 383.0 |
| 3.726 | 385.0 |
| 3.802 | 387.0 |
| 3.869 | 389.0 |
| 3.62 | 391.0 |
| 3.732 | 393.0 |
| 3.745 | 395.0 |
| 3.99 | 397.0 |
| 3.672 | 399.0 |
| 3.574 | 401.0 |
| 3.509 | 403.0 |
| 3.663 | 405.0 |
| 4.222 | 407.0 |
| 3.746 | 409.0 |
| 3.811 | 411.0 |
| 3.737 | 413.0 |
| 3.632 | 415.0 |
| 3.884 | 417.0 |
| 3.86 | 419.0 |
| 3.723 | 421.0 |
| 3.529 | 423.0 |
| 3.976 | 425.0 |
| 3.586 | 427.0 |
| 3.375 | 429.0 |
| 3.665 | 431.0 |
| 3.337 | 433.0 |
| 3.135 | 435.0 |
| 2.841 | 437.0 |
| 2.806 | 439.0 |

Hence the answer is 3.6 yr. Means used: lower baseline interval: 3.84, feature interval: 3.54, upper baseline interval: 3.81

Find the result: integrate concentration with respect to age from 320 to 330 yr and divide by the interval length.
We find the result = 4.02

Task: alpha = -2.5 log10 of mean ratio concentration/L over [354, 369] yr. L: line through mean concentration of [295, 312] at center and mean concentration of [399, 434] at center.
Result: 0.17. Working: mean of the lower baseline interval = 3.93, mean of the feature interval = 3.25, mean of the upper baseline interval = 3.7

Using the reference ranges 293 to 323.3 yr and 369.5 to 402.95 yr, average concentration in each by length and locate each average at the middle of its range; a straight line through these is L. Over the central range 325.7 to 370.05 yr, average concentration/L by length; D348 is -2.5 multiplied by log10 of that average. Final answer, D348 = 0.04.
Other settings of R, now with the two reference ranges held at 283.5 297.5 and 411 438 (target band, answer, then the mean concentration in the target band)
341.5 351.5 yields -0.2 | 3.89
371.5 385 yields 0.1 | 3.67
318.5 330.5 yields -0.5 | 4.02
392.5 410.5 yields -0.6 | 3.76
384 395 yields -0.2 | 3.75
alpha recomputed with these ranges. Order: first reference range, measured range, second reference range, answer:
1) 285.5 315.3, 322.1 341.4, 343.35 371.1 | -0.07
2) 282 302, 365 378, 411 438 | 0.14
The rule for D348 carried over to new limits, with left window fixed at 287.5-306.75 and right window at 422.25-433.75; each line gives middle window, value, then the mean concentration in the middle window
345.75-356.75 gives 0.01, 3.79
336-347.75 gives 0.00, 3.84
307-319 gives 0.01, 3.9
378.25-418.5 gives -0.03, 3.77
